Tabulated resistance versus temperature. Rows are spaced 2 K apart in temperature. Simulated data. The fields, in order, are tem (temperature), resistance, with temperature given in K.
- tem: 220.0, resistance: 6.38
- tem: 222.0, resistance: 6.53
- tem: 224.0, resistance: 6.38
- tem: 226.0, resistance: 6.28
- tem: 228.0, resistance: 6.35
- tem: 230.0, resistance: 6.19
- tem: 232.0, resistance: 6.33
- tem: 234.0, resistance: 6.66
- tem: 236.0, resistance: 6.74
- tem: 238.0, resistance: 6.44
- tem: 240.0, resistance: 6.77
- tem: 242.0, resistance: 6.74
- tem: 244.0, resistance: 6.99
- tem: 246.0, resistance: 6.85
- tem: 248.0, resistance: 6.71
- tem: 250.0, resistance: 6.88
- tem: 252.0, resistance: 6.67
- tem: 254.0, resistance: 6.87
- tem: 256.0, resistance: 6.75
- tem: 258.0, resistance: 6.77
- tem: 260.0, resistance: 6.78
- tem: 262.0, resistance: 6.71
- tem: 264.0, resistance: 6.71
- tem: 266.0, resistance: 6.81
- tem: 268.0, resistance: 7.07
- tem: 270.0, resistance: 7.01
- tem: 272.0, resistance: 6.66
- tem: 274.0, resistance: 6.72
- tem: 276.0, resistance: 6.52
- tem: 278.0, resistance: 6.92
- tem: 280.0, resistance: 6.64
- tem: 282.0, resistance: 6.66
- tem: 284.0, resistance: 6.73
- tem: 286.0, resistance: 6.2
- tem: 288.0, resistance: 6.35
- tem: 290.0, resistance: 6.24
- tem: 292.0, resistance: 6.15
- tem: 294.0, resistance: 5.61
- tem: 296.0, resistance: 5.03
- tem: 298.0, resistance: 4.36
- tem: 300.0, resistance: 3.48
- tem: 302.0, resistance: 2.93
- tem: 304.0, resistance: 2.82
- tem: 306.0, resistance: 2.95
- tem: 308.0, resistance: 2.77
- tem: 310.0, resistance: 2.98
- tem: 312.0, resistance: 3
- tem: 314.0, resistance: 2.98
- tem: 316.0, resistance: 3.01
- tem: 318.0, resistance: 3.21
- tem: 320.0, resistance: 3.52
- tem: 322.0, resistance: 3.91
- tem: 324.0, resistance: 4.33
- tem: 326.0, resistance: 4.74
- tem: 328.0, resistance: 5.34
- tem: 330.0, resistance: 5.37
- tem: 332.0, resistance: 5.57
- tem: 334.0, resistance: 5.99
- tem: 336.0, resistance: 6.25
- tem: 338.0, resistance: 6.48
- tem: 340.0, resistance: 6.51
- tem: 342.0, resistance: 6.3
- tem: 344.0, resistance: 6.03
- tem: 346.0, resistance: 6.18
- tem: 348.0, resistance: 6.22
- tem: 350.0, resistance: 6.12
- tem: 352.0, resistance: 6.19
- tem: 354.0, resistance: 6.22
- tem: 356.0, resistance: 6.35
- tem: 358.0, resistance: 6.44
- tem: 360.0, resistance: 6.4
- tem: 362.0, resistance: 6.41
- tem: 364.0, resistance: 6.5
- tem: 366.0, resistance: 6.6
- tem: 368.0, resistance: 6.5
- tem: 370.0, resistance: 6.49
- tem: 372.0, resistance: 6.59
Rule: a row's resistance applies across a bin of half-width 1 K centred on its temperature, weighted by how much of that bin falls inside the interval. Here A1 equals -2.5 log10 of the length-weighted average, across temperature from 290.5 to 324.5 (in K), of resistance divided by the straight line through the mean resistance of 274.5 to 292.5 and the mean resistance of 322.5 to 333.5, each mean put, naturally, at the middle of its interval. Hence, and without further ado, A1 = 0.47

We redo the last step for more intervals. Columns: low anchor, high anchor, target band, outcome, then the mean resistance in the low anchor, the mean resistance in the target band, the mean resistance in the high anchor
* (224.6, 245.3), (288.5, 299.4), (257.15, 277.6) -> -0.144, 6.55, 6.78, 5.44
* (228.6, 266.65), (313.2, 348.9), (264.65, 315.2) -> 0.136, 6.7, 5.26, 5.12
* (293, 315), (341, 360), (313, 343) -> 0.024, 3.54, 4.9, 6.24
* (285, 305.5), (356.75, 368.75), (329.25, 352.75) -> -0.027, 4.87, 6.11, 6.47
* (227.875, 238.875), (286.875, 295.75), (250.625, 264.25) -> -0.082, 6.46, 6.76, 6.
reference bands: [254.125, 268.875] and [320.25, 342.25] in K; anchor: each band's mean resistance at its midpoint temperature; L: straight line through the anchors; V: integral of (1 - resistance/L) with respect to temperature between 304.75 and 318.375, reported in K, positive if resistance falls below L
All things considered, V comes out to 6.7 K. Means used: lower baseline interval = 6.8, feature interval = 2.97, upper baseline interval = 5.43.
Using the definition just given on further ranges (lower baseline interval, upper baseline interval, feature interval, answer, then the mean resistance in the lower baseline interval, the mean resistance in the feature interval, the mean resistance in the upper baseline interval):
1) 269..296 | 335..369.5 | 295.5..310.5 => 7.10 K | 6.44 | 3.38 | 6.34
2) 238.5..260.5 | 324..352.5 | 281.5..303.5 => 3.54 K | 6.79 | 5.34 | 5.89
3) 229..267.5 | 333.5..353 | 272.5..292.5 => 0.04 K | 6.71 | 6.53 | 6.23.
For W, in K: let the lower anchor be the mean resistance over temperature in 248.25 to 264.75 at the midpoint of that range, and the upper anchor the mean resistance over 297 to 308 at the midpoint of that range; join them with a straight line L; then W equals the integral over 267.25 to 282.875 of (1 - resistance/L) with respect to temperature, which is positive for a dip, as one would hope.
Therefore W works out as -4.2 K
